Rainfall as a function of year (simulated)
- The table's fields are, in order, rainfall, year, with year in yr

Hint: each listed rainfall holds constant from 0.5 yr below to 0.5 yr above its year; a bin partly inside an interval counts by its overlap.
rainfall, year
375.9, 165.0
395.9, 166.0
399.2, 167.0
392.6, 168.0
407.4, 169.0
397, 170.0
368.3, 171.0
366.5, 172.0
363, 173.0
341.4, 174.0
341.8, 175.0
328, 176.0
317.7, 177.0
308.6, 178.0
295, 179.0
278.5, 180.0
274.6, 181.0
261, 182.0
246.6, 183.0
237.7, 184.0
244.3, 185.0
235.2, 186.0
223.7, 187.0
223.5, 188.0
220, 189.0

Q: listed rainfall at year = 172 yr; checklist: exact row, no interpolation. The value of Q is 366.5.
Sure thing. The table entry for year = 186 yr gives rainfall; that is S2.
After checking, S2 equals 235.2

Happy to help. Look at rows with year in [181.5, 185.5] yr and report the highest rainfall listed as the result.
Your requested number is 261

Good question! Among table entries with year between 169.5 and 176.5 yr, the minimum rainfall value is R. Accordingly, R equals 328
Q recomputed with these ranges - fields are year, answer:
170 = 397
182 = 261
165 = 375.9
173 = 363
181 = 274.6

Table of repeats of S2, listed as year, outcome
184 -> 237.7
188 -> 223.5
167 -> 399.2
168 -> 392.6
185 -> 244.3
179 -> 295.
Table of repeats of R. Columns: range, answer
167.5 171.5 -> 368.3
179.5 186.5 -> 235.2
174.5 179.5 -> 295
